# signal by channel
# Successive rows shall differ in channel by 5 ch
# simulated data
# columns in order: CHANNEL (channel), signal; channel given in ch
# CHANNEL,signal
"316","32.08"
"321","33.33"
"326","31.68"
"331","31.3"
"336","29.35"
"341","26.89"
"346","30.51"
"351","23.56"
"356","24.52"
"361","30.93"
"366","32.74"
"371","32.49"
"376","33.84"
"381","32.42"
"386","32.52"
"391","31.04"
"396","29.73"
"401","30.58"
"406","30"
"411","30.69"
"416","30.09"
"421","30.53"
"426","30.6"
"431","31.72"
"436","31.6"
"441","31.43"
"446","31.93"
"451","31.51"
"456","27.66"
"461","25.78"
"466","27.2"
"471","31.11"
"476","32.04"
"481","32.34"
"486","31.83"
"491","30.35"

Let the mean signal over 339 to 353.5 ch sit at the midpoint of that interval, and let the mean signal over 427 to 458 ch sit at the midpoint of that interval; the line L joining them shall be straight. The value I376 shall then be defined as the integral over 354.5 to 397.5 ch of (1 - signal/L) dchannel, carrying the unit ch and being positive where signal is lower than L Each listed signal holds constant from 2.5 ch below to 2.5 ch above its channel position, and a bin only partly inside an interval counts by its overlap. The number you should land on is -4.7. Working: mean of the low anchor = 27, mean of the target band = 31.3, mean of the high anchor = 31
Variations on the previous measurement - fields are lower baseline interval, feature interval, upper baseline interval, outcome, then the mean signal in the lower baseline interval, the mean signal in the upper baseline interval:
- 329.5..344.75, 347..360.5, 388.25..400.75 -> 1.7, 29.1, 30.5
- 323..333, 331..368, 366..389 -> 4.2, 31.6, 32.8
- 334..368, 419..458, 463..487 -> -1.2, 28.3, 30.7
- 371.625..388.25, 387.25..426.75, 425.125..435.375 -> 1.9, 32.9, 31.3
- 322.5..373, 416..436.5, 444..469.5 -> -1.4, 29.4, 28.8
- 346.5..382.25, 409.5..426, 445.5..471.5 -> -0.6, 30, 28.8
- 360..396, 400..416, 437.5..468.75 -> 0.3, 32.2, 29.3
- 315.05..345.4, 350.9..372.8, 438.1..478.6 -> 0.8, 30.7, 29.9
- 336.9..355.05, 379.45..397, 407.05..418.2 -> -1.5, 27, 30.3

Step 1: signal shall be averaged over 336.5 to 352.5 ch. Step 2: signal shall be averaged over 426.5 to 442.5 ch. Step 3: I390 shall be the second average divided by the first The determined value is 1.14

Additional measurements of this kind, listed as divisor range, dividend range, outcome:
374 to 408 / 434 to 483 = 0.96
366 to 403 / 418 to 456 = 0.97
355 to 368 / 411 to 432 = 1.03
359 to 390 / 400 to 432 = 0.94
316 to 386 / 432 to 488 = 1.00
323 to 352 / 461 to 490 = 1.04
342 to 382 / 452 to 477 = 0.96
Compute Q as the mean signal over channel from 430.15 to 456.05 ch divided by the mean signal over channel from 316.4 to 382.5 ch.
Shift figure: 1.03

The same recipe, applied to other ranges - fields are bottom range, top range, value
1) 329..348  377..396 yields 1.08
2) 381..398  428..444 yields 1.01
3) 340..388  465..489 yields 1.03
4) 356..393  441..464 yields 0.93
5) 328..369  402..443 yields 1.07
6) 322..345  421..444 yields 1.04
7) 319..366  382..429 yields 1.05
